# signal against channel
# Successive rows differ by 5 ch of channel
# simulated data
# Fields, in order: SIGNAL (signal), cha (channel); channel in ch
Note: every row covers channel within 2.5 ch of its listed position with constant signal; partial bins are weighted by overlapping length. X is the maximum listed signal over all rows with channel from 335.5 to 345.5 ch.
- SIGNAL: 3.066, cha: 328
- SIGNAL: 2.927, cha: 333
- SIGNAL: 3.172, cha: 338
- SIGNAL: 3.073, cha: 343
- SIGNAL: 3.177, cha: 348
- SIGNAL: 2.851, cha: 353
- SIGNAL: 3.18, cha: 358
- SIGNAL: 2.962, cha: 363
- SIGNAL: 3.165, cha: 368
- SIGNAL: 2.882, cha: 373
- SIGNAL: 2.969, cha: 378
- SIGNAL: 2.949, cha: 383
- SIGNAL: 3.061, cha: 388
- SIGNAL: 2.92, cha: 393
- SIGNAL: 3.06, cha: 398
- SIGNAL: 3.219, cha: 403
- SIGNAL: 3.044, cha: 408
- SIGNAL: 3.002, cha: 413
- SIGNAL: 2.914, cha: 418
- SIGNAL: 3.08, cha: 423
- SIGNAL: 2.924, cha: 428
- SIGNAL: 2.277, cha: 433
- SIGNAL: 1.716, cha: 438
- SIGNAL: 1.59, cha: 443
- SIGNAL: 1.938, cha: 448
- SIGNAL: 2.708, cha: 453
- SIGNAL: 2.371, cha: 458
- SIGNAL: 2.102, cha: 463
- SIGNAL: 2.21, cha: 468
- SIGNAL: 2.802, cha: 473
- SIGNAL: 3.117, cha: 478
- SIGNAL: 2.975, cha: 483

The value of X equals 3.172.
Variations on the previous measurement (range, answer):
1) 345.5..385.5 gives 3.18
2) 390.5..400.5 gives 3.06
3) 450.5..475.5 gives 2.802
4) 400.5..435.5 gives 3.219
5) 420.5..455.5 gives 3.08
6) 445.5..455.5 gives 2.708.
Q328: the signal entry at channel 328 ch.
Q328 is 3.066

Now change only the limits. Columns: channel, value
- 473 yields 2.802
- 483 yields 2.975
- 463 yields 2.102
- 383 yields 2.949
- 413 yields 3.002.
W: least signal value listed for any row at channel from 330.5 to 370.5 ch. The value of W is 2.851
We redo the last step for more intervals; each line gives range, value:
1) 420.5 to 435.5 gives 2.277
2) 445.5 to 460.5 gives 1.938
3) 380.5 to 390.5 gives 2.949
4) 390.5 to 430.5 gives 2.914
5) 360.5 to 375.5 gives 2.882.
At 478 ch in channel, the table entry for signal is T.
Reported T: 3.117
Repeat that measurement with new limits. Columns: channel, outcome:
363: 2.962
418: 2.914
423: 3.08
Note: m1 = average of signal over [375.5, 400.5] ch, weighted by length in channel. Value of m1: 2.99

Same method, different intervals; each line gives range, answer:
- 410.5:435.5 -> 2.84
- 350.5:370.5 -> 3.04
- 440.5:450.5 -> 1.76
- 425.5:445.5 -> 2.13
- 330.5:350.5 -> 3.09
